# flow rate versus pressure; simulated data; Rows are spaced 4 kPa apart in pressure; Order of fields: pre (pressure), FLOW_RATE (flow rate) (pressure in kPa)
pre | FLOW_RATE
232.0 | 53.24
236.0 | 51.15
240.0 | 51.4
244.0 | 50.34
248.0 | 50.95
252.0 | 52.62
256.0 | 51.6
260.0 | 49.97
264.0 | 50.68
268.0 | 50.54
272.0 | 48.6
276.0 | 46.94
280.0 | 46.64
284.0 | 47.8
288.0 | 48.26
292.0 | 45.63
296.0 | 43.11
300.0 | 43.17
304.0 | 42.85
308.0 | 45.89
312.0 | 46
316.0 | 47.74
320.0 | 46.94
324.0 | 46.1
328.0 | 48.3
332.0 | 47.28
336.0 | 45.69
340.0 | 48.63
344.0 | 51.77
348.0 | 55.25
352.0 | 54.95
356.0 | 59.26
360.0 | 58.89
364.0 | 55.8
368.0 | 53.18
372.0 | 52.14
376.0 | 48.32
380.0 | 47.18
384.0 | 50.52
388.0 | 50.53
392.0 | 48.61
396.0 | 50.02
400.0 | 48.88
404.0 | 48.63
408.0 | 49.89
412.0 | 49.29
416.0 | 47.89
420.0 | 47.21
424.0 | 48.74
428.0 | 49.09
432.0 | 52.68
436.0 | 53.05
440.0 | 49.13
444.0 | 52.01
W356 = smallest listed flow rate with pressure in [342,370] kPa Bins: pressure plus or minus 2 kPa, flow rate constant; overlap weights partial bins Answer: 51.77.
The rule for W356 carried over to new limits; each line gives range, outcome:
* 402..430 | 47.21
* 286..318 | 42.85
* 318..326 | 46.1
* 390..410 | 48.61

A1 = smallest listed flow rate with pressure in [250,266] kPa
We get 49.97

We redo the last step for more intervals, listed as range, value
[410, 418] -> 47.89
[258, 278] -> 46.94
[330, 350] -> 45.69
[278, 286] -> 46.64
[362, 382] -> 47.18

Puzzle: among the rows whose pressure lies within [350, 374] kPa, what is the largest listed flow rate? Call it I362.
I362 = 59.26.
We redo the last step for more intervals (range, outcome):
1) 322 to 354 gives 55.25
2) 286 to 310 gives 48.26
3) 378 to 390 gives 50.53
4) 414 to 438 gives 53.05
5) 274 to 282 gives 46.94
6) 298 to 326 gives 47.74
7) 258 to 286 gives 50.68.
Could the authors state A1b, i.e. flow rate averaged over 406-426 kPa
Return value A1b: 48.6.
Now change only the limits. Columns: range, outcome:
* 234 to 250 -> 51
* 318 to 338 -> 46.9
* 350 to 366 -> 57.2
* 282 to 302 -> 45.6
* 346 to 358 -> 56.5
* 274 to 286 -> 47.1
